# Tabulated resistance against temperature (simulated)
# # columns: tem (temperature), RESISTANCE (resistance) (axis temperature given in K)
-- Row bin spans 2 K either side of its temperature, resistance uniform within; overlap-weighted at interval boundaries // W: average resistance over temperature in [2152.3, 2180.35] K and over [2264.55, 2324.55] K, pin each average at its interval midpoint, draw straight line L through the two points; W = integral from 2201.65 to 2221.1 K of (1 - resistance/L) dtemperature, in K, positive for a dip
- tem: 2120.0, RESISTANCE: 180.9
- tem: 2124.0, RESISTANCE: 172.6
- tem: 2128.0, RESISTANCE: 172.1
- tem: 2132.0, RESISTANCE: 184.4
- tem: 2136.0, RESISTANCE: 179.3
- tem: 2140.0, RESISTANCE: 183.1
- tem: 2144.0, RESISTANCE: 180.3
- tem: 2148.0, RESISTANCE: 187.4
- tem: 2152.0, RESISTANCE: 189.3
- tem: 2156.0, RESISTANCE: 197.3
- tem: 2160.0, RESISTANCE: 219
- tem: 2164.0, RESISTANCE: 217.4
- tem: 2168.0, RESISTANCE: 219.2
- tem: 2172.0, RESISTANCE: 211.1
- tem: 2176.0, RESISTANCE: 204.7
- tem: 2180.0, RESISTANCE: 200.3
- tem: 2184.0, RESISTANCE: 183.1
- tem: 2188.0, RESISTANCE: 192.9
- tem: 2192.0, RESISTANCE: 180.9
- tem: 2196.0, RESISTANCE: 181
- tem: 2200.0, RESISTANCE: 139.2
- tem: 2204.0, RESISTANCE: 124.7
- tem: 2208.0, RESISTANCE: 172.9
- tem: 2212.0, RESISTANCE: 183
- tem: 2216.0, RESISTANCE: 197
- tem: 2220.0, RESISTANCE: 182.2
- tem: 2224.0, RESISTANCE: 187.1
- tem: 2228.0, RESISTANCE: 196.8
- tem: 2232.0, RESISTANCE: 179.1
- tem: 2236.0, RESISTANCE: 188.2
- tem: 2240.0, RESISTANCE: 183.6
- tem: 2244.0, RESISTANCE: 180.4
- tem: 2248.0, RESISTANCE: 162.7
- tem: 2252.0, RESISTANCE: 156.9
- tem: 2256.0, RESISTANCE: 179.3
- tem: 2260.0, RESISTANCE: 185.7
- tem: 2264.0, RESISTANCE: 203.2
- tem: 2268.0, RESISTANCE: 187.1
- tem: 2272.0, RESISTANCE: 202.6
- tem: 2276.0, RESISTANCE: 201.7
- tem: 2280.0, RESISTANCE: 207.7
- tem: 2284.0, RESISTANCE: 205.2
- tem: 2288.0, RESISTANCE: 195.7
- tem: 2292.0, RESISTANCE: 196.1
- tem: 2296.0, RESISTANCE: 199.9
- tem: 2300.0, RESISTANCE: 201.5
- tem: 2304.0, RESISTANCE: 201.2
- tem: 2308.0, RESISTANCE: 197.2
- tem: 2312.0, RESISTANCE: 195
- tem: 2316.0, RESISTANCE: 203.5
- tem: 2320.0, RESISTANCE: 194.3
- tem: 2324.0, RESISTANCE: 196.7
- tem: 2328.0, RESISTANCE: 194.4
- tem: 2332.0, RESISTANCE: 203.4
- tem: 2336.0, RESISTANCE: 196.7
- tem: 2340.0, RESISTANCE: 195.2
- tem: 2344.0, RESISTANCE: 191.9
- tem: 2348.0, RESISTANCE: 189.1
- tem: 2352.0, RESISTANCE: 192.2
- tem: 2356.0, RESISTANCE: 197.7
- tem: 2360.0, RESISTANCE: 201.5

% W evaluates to 3.3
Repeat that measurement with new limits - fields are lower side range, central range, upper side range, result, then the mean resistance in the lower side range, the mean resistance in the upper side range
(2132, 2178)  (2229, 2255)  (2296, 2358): 2.81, 198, 197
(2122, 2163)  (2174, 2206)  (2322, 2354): 2.24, 187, 195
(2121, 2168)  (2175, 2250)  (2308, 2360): 4.98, 190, 196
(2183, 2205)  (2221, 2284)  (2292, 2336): -1.49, 168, 198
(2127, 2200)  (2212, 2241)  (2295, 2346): 1.03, 192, 198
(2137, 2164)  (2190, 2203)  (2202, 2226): 1.17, 194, 174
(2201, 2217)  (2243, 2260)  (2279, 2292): 1.33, 166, 201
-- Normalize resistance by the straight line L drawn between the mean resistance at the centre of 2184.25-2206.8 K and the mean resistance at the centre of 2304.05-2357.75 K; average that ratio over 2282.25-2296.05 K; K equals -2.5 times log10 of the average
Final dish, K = -0.07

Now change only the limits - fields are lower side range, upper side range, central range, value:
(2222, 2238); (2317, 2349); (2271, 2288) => -0.065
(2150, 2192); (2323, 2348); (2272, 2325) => -0.014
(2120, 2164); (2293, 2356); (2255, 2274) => 0.009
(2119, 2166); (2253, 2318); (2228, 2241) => 0.048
